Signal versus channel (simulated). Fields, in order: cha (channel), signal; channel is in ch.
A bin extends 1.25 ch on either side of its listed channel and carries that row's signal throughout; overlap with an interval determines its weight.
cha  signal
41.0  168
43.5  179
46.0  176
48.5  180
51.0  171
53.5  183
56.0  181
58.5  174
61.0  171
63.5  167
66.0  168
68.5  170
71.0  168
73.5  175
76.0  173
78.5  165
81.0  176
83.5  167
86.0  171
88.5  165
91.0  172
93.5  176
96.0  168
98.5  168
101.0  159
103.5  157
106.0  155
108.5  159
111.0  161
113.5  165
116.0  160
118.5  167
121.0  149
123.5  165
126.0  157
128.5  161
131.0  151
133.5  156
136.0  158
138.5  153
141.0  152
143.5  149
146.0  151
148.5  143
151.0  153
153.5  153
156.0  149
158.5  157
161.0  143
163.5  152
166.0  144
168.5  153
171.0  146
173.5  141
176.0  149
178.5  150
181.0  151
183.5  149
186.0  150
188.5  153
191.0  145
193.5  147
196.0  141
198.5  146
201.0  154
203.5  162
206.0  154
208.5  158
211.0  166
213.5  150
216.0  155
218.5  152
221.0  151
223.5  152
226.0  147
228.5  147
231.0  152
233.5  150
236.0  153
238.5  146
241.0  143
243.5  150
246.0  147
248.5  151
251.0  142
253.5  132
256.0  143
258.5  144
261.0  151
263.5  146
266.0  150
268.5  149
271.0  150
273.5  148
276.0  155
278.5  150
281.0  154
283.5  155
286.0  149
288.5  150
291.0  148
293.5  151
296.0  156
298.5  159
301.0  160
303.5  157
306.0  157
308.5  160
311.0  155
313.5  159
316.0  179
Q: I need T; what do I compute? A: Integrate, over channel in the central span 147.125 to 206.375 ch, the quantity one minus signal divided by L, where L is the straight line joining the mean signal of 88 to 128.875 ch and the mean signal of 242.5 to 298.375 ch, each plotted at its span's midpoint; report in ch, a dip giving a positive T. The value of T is 2.8 ch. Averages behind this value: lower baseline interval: 163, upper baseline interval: 149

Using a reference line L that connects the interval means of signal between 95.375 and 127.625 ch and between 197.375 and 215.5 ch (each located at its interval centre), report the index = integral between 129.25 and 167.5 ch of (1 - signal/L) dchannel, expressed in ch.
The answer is 1.8 ch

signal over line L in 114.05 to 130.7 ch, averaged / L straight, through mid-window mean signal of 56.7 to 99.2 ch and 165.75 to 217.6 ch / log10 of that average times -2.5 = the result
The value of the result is 0.02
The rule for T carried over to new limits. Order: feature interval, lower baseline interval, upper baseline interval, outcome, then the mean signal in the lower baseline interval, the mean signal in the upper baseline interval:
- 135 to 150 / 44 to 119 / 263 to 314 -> 1.23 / 169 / 153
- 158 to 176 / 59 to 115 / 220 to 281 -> 1.15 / 167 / 148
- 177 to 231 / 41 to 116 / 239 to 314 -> 2.07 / 169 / 151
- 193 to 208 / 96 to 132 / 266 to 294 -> 0.38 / 160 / 151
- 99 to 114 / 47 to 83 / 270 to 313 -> 0.88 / 173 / 154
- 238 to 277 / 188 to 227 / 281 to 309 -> 1.74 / 152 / 155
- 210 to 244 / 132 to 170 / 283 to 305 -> 0.36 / 151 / 154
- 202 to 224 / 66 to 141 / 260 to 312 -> 0.21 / 164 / 153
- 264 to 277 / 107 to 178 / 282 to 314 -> 0.39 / 153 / 155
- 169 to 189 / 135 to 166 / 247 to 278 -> 0.15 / 151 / 147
